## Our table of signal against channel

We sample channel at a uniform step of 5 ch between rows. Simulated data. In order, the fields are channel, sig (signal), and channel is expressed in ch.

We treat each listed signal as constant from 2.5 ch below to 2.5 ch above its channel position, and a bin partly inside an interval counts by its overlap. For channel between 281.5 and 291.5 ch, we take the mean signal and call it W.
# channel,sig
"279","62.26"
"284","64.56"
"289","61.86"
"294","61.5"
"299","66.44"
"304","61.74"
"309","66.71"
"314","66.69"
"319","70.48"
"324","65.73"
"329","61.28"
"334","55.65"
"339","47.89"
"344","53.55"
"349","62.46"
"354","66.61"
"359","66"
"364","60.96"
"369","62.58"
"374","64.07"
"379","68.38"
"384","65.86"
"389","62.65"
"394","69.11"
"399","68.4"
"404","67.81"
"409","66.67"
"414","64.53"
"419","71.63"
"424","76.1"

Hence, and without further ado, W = 63.2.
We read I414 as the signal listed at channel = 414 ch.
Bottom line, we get 64.53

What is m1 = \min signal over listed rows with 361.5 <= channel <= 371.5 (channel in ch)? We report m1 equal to 60.96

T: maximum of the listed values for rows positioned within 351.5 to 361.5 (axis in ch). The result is 66.61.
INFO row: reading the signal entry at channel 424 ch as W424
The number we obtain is 76.1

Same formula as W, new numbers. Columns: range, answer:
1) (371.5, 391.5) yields 65.2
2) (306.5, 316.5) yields 66.7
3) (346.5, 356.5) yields 64.5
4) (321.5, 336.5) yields 60.9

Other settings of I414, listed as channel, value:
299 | 66.44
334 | 55.65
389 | 62.65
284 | 64.56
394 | 69.11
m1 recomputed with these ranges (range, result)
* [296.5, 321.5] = 61.74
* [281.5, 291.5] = 61.86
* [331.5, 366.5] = 47.89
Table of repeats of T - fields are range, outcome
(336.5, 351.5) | 62.46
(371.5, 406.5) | 69.11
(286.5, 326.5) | 70.48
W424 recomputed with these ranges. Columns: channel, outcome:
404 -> 67.81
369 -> 62.58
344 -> 53.55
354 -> 66.61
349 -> 62.46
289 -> 61.86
